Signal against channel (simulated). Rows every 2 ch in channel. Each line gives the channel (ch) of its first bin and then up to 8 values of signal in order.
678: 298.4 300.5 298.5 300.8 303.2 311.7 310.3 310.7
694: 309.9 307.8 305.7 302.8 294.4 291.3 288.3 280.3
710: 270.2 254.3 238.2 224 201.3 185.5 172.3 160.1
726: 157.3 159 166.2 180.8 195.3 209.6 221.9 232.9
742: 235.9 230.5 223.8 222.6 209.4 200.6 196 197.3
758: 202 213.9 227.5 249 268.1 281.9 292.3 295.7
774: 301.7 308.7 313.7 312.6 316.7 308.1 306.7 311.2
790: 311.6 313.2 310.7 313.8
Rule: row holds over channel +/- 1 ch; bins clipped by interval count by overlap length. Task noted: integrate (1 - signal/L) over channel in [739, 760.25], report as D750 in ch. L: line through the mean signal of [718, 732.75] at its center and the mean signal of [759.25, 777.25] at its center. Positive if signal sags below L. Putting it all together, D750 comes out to 1.1 ch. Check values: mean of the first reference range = 171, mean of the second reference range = 272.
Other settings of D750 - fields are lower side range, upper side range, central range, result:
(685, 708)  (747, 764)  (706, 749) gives 7.0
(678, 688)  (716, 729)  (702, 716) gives -3.1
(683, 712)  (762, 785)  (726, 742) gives 5.4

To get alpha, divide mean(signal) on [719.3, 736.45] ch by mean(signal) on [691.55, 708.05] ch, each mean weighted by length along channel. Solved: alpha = 0.58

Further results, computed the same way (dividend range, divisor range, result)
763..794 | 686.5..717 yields 1.04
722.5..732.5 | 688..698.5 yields 0.53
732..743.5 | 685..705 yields 0.71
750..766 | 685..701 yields 0.70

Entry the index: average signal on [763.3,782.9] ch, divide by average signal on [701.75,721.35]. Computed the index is 1.2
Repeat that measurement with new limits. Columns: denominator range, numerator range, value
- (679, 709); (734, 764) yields 0.72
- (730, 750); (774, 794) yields 1.45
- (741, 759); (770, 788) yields 1.44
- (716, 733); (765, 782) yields 1.69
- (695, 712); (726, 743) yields 0.68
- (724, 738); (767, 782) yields 1.68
